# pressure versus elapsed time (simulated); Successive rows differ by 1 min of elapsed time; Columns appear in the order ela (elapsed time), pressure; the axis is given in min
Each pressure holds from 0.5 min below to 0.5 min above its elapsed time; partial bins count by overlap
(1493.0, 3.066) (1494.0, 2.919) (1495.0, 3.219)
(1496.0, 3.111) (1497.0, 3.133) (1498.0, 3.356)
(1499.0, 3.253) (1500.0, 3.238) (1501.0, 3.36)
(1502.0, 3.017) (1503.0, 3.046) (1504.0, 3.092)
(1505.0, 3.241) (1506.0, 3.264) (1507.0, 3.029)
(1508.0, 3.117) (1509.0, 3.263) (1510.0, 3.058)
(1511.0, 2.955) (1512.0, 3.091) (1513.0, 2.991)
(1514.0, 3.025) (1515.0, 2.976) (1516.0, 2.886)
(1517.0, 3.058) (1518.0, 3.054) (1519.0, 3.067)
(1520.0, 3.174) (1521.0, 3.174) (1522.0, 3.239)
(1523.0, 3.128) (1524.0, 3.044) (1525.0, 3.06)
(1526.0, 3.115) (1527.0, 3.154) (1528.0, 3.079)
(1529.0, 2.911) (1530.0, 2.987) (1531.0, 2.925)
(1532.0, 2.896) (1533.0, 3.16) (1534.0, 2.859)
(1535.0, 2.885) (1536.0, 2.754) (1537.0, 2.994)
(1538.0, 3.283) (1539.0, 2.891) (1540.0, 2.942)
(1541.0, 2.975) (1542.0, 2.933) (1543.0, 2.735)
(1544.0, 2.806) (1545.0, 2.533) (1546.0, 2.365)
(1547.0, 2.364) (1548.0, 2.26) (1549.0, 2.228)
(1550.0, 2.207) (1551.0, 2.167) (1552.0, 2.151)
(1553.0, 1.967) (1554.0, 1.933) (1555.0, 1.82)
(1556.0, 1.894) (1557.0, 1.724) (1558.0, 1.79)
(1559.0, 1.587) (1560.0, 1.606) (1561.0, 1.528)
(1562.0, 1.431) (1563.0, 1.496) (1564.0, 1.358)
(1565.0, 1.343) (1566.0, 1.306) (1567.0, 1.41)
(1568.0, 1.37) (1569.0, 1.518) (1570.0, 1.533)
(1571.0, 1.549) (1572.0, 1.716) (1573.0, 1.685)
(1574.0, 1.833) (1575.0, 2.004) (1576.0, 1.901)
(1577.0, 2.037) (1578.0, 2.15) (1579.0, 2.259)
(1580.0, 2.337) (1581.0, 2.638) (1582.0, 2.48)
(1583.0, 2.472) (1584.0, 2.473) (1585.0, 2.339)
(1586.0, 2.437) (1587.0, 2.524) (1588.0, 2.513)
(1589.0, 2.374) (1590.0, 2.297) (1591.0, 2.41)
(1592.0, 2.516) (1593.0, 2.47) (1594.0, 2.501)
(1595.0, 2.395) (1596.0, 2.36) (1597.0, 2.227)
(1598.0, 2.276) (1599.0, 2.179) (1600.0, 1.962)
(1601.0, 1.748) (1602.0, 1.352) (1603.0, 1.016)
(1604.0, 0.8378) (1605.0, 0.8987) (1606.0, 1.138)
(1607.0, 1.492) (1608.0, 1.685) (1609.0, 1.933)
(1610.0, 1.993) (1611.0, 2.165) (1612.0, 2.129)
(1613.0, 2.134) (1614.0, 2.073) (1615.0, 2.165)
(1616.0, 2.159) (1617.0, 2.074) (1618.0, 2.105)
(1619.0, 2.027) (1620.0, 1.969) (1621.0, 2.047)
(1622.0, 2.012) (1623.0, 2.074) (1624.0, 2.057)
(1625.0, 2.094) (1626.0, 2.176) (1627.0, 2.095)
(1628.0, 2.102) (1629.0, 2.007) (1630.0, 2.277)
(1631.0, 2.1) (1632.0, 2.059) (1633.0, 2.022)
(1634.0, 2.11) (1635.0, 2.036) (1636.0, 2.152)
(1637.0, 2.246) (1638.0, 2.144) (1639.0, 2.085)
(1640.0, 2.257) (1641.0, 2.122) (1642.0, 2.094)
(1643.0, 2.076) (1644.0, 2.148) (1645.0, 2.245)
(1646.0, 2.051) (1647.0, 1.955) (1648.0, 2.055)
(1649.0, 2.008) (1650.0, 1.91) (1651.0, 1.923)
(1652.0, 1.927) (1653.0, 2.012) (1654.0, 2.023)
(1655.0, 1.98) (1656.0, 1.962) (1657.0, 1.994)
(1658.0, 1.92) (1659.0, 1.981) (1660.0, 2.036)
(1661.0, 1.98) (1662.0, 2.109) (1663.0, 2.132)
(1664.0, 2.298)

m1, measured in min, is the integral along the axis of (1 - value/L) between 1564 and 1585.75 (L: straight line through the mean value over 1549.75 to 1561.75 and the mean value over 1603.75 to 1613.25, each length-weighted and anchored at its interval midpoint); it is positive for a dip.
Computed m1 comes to -1.77 min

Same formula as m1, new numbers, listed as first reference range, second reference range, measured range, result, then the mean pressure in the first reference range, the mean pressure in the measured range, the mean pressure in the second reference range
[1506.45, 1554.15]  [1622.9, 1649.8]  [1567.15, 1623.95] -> 8.93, 2.86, 2.01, 2.1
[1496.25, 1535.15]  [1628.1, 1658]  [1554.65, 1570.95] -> 7.03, 3.09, 1.54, 2.07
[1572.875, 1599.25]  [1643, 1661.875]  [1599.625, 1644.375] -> 4.02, 2.31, 1.95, 2.01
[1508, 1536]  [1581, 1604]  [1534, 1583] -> 9.69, 3.04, 2.11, 2.22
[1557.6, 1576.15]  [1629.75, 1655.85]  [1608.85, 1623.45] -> -1.37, 1.57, 2.07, 2.07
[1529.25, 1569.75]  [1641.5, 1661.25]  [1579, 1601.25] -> -2.26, 2.23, 2.36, 2.01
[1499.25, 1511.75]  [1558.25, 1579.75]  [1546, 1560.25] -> 0.26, 3.14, 2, 1.66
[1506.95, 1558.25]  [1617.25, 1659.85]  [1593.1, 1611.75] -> 4.07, 2.77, 1.81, 2.06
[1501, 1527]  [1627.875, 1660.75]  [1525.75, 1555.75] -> 2.32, 3.09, 2.67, 2.06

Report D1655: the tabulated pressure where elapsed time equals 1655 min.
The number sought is 1.98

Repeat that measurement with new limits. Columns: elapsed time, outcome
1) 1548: 2.26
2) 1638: 2.144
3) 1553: 1.967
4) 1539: 2.891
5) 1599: 2.179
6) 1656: 1.962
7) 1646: 2.051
